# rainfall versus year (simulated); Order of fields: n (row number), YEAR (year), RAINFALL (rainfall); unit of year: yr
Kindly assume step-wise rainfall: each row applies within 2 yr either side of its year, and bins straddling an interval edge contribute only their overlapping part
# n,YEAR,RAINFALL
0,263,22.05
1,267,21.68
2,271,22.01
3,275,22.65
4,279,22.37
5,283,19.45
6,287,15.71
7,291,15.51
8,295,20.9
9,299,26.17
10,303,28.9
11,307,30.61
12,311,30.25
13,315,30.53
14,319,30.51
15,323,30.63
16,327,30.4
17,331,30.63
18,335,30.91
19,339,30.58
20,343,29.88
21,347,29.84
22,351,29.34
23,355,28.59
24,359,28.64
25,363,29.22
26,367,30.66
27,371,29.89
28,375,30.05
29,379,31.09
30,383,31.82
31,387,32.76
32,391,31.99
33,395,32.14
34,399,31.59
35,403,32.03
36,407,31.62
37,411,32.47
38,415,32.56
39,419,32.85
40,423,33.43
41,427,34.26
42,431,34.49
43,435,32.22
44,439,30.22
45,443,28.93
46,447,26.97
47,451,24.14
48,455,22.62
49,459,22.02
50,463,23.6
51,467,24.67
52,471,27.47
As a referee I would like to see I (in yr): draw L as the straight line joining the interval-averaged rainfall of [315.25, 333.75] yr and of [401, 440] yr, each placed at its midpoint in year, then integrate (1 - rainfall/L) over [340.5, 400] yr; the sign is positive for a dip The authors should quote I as 2.1 yr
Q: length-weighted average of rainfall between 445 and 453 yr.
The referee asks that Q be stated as 25.6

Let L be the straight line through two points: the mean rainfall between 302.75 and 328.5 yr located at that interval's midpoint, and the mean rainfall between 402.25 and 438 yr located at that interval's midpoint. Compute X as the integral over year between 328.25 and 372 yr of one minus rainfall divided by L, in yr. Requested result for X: 1.9 yr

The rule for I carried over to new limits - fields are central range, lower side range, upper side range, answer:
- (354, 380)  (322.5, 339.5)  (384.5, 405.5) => 1.4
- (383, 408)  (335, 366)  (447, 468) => -4.5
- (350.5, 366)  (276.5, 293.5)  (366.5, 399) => -0.5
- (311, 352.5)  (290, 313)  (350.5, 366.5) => -4.2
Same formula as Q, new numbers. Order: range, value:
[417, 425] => 33.1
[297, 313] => 29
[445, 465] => 23.9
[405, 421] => 32.4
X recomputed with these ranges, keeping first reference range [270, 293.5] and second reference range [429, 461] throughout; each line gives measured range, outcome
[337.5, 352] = -4.63 yr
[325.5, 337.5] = -4.70 yr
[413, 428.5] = -3.95 yr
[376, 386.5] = -2.99 yr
